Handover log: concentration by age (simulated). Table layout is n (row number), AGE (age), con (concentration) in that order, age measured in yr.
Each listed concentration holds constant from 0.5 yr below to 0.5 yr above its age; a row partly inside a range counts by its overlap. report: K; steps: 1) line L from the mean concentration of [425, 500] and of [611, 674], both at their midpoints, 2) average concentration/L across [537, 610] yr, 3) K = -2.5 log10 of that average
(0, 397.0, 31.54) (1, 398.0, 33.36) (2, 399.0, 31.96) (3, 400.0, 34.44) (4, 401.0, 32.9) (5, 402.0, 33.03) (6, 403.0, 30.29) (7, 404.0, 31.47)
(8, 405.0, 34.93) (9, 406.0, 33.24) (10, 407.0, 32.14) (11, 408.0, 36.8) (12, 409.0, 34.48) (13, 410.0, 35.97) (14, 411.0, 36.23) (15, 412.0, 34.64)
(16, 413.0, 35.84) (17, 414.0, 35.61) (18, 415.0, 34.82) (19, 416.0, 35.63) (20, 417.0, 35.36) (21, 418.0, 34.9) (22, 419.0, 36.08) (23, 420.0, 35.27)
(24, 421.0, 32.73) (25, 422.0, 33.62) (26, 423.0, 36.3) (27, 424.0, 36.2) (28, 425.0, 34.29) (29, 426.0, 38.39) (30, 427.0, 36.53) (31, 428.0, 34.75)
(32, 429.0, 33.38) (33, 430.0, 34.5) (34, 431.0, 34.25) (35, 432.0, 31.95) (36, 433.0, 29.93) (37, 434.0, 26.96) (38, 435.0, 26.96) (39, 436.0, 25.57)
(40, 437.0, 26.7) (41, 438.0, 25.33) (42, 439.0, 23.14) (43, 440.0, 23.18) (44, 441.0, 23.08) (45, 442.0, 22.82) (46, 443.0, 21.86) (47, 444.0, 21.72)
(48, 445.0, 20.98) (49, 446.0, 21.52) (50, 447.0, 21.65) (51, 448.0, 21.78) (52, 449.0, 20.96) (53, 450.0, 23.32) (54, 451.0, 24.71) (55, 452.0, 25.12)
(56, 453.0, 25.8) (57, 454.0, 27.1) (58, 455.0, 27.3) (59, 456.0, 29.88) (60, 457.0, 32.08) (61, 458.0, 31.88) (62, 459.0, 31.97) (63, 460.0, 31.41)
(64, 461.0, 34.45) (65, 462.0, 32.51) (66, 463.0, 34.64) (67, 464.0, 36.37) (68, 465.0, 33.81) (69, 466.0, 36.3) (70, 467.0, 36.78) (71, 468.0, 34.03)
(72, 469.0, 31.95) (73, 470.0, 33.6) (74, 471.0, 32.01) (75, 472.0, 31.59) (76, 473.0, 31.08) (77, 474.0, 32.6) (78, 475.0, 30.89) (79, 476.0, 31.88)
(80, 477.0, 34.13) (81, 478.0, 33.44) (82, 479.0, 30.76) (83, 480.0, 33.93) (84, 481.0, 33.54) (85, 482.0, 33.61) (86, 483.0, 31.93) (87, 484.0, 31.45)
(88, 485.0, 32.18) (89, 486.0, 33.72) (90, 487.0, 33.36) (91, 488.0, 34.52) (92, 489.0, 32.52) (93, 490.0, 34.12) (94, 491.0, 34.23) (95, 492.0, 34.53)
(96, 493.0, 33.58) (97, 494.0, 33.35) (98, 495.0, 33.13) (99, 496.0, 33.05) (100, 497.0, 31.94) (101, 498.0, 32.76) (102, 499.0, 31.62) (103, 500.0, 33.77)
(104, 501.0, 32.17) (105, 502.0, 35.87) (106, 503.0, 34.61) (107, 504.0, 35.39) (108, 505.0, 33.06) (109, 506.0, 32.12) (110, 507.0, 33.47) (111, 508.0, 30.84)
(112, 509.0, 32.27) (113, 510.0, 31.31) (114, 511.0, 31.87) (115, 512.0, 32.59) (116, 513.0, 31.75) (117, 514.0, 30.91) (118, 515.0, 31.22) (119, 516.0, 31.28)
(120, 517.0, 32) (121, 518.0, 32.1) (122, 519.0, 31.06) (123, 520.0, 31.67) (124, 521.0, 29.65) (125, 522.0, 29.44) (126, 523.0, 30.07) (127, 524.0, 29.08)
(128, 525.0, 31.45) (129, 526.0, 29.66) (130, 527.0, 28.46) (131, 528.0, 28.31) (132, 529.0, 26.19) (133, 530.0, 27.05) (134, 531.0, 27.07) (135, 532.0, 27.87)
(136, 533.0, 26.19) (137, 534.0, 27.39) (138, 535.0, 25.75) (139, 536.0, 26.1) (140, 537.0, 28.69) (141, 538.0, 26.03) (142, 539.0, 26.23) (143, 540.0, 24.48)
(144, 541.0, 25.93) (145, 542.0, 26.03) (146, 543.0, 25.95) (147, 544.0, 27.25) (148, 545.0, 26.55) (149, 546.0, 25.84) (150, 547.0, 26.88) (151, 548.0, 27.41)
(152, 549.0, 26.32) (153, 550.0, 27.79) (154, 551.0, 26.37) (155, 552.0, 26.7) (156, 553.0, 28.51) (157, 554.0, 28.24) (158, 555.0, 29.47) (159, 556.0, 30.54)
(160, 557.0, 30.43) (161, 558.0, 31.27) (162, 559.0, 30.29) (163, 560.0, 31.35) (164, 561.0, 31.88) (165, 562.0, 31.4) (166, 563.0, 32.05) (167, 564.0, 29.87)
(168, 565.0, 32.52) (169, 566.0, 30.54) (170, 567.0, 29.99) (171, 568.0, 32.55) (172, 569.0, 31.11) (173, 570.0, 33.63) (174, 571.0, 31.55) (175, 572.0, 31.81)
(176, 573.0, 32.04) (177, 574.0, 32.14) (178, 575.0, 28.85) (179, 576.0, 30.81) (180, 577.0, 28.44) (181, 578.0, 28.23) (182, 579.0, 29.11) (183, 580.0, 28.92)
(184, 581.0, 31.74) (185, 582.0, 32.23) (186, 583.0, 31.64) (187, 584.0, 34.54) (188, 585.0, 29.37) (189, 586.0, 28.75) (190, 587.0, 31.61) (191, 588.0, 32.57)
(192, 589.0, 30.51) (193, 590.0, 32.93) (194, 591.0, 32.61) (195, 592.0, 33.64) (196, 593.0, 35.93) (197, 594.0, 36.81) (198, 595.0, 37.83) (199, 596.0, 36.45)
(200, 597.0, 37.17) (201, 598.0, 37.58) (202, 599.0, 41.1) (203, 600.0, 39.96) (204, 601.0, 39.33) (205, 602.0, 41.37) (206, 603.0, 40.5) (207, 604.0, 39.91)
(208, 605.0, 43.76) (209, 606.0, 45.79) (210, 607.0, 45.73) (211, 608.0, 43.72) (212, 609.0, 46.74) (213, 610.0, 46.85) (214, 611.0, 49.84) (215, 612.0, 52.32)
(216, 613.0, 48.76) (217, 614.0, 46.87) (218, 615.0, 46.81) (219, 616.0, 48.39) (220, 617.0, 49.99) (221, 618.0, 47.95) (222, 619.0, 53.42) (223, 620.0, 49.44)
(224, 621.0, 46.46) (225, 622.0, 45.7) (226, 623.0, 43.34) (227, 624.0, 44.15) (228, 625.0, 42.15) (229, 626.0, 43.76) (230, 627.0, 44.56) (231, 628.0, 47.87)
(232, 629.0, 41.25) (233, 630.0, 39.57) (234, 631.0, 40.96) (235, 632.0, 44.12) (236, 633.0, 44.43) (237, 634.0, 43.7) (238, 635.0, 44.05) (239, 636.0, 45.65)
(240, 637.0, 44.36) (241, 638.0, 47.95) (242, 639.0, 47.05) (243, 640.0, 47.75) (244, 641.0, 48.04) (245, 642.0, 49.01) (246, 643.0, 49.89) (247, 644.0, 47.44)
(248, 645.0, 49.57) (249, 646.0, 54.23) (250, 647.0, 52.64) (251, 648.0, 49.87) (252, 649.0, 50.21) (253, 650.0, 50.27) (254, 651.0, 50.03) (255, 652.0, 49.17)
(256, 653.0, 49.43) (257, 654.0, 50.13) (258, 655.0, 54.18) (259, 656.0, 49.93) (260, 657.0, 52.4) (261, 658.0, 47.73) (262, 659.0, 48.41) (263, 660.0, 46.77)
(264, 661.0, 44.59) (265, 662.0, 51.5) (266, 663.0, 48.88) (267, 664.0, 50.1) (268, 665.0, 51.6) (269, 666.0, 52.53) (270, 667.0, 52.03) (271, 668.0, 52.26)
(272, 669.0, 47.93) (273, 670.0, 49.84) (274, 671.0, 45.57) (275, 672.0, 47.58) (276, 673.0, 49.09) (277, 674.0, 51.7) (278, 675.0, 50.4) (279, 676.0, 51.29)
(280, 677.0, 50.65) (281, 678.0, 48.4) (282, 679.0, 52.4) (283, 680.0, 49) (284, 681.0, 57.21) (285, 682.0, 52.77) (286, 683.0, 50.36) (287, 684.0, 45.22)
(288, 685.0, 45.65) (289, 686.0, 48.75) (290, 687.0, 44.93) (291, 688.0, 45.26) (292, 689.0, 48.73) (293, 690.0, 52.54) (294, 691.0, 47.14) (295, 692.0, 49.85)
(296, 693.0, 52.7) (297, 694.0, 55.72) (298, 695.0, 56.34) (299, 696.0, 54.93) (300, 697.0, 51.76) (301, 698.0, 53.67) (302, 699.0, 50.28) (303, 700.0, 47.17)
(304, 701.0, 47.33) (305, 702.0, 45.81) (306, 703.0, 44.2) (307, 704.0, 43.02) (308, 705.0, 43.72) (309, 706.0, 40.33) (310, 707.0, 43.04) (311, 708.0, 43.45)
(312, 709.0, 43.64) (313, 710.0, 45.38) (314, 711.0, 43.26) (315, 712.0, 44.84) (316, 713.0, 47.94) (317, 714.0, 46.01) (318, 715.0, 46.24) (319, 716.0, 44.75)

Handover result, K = 0.27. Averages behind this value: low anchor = 30.5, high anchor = 48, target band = 32.4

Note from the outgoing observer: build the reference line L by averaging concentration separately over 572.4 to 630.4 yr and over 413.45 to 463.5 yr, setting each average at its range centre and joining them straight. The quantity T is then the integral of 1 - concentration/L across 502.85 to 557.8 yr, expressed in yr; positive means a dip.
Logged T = 9.4 yr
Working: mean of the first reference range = 29.6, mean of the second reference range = 39.5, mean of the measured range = 29.1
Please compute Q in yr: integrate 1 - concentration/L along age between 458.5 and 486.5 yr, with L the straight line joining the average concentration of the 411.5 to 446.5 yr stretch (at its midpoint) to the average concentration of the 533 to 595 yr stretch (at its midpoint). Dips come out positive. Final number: -2.5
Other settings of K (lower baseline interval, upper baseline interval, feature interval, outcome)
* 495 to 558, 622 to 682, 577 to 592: 0.23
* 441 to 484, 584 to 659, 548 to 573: 0.27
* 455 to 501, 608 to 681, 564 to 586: 0.33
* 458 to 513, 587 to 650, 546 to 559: 0.34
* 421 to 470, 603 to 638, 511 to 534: 0.22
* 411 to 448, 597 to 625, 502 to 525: 0.17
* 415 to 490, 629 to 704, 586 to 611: 0.12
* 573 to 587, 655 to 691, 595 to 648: -0.17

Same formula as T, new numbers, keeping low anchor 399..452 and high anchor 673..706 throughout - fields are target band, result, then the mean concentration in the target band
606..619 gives -1.2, 48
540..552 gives 3.9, 26.5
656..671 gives -0.6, 49.6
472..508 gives 2.2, 33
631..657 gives -1.2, 48.5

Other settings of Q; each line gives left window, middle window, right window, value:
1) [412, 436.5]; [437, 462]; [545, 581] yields 5.54 yr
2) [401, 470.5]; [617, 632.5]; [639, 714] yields -0.01 yr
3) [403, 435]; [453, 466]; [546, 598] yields 0.59 yr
